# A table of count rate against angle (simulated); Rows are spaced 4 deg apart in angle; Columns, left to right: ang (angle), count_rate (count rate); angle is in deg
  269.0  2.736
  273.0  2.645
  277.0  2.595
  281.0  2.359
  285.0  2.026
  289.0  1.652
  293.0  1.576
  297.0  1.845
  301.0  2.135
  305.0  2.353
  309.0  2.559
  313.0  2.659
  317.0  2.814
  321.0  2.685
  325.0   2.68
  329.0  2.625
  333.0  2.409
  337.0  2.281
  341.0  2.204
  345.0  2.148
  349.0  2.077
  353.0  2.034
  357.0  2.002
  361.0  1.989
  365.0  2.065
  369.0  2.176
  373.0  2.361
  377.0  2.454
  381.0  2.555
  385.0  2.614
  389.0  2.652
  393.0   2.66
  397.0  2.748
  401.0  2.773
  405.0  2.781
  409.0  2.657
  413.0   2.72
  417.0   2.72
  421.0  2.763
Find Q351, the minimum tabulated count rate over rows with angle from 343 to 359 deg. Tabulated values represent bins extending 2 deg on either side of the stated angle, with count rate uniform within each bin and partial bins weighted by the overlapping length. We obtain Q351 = 2.002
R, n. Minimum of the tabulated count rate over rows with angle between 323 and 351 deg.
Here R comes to 2.077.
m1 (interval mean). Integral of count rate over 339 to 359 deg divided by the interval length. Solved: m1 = 2.09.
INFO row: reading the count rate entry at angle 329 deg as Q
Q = 2.625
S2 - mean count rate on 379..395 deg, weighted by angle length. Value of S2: 2.62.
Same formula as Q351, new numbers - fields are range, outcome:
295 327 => 1.845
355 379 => 1.989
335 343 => 2.204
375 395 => 2.454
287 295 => 1.576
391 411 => 2.657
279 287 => 2.026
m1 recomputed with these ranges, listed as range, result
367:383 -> 2.39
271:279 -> 2.62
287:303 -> 1.8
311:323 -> 2.72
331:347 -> 2.26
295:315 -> 2.31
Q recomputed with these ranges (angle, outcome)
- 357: 2.002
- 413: 2.72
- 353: 2.034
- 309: 2.559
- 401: 2.773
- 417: 2.72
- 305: 2.353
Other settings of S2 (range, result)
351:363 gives 2.01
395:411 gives 2.74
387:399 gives 2.69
